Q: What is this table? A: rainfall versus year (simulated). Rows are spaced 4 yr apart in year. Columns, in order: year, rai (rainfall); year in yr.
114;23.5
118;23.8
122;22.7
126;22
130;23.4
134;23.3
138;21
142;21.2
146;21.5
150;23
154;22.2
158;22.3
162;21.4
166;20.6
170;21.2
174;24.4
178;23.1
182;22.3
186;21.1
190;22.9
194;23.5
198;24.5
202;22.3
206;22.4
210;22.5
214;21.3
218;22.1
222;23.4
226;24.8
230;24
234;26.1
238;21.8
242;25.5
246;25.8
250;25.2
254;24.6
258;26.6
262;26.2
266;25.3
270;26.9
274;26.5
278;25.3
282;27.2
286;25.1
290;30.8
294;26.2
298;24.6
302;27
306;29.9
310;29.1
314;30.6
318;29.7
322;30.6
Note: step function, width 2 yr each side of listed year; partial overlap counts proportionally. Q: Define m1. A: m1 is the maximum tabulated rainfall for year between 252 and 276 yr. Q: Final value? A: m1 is 26.9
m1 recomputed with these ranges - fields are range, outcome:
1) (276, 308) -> 30.8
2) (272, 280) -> 26.5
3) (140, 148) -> 21.5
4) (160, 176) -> 24.4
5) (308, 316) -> 30.6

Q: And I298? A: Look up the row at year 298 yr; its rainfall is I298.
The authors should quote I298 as 24.6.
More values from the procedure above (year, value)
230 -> 24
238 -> 21.8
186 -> 21.1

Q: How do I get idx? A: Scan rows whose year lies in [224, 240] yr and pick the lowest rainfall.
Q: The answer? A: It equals 21.8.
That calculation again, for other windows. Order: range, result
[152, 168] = 20.6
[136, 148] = 21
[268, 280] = 25.3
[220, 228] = 23.4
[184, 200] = 21.1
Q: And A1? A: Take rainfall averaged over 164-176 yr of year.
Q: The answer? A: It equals 22.1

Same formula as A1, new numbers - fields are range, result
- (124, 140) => 22.4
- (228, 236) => 25.1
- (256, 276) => 26.3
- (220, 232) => 24.1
